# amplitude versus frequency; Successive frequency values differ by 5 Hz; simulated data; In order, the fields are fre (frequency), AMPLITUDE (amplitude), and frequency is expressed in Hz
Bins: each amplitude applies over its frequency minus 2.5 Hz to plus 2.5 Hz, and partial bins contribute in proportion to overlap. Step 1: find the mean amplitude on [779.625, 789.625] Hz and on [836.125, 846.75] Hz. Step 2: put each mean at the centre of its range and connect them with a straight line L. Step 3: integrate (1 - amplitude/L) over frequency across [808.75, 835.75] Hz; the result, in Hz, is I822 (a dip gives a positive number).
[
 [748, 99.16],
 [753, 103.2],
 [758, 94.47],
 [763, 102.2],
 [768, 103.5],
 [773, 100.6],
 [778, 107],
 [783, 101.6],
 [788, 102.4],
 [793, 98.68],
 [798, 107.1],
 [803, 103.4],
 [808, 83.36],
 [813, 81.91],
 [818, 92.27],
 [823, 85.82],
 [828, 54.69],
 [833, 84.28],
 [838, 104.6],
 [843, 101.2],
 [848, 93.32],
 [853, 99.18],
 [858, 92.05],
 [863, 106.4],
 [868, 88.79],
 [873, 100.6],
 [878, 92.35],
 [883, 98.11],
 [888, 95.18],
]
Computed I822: 5.7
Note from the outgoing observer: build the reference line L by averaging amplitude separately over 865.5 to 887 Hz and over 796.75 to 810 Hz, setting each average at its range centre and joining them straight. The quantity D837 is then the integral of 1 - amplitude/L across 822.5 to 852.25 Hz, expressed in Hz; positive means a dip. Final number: 2.5 Hz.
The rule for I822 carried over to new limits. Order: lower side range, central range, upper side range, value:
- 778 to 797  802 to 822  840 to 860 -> 2.2 Hz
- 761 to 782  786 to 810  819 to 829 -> -2.6 Hz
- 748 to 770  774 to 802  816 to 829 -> -3.8 Hz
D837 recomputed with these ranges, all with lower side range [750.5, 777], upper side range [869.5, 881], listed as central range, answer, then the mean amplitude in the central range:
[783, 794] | -0.1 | 101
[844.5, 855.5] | 0.0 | 96.7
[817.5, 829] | 2.4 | 78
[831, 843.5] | 0.2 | 96.5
